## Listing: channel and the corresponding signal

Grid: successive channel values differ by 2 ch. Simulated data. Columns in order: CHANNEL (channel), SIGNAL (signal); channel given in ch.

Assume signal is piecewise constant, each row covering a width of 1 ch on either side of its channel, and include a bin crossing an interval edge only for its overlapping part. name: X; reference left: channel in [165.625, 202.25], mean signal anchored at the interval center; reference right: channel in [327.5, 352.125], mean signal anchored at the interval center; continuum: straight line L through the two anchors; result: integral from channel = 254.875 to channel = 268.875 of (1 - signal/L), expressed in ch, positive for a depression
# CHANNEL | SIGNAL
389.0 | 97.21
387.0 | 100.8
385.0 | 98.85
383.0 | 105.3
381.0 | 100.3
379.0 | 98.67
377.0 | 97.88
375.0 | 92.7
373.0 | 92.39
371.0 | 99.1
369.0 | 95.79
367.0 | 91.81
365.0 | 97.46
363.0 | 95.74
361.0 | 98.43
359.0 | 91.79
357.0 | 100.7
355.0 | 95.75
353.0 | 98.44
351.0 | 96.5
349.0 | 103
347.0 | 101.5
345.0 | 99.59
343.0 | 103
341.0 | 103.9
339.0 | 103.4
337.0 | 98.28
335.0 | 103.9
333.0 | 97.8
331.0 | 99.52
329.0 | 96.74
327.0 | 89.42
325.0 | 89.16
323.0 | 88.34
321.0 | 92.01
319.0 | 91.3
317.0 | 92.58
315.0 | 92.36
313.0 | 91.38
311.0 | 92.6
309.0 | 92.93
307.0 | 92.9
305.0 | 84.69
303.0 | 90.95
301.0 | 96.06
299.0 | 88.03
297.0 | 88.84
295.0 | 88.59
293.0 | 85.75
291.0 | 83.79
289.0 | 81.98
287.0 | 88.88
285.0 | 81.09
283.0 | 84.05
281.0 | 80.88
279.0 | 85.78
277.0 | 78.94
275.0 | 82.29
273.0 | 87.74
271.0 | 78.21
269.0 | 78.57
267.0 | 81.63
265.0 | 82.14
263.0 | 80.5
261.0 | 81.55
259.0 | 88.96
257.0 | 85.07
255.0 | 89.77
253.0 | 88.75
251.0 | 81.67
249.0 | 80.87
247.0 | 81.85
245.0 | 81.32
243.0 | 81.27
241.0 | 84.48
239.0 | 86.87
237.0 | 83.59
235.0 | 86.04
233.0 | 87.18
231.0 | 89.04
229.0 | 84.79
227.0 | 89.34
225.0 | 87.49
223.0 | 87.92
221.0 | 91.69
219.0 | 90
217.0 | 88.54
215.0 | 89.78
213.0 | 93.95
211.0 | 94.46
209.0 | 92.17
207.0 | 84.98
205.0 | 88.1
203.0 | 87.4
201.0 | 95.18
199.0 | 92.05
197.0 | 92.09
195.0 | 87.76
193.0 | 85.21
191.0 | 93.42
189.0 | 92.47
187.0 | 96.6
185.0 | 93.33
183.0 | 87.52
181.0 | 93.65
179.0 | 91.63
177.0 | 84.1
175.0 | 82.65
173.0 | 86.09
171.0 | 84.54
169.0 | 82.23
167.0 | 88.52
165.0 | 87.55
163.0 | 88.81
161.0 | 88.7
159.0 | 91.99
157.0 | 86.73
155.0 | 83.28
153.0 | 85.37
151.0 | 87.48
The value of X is 1.7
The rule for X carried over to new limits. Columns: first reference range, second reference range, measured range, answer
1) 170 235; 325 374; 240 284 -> 4.7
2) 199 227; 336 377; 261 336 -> 5.4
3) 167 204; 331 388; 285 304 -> 1.5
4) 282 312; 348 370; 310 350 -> -1.6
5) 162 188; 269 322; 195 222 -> -0.8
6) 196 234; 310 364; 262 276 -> 1.7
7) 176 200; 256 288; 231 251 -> 0.5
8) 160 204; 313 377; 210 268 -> 3.5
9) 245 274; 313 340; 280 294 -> 0.7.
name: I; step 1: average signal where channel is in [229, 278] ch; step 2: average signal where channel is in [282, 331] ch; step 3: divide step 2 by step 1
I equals 1.07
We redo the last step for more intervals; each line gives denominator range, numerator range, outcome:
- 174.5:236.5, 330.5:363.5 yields 1.11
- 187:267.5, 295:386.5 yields 1.10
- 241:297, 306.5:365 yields 1.15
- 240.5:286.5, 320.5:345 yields 1.17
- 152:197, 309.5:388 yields 1.10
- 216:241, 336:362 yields 1.14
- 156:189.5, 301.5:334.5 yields 1.04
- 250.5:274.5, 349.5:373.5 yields 1.15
